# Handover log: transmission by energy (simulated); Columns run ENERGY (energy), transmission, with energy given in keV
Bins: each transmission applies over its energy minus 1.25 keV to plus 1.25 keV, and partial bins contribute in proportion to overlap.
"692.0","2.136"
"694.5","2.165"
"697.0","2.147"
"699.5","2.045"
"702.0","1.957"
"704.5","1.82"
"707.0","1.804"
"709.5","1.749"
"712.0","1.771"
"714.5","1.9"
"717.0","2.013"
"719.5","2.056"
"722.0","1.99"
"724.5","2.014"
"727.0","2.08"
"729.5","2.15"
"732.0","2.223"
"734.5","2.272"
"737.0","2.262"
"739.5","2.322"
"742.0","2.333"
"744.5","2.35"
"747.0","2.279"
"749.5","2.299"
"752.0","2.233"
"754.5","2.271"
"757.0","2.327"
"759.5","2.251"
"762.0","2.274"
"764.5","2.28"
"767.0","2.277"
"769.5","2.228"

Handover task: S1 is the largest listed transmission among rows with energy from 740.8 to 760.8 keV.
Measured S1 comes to 2.35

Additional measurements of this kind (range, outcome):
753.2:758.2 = 2.327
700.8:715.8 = 1.957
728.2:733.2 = 2.223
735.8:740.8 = 2.322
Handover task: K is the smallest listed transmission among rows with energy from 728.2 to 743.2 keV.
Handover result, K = 2.15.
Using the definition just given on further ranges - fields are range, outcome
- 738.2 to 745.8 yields 2.322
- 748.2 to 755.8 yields 2.233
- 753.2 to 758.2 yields 2.271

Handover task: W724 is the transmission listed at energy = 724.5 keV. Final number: 2.014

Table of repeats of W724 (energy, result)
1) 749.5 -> 2.299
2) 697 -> 2.147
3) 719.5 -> 2.056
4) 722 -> 1.99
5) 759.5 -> 2.251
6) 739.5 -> 2.322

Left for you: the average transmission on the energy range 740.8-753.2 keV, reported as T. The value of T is 2.3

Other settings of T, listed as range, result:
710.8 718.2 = 1.89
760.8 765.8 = 2.28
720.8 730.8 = 2.06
